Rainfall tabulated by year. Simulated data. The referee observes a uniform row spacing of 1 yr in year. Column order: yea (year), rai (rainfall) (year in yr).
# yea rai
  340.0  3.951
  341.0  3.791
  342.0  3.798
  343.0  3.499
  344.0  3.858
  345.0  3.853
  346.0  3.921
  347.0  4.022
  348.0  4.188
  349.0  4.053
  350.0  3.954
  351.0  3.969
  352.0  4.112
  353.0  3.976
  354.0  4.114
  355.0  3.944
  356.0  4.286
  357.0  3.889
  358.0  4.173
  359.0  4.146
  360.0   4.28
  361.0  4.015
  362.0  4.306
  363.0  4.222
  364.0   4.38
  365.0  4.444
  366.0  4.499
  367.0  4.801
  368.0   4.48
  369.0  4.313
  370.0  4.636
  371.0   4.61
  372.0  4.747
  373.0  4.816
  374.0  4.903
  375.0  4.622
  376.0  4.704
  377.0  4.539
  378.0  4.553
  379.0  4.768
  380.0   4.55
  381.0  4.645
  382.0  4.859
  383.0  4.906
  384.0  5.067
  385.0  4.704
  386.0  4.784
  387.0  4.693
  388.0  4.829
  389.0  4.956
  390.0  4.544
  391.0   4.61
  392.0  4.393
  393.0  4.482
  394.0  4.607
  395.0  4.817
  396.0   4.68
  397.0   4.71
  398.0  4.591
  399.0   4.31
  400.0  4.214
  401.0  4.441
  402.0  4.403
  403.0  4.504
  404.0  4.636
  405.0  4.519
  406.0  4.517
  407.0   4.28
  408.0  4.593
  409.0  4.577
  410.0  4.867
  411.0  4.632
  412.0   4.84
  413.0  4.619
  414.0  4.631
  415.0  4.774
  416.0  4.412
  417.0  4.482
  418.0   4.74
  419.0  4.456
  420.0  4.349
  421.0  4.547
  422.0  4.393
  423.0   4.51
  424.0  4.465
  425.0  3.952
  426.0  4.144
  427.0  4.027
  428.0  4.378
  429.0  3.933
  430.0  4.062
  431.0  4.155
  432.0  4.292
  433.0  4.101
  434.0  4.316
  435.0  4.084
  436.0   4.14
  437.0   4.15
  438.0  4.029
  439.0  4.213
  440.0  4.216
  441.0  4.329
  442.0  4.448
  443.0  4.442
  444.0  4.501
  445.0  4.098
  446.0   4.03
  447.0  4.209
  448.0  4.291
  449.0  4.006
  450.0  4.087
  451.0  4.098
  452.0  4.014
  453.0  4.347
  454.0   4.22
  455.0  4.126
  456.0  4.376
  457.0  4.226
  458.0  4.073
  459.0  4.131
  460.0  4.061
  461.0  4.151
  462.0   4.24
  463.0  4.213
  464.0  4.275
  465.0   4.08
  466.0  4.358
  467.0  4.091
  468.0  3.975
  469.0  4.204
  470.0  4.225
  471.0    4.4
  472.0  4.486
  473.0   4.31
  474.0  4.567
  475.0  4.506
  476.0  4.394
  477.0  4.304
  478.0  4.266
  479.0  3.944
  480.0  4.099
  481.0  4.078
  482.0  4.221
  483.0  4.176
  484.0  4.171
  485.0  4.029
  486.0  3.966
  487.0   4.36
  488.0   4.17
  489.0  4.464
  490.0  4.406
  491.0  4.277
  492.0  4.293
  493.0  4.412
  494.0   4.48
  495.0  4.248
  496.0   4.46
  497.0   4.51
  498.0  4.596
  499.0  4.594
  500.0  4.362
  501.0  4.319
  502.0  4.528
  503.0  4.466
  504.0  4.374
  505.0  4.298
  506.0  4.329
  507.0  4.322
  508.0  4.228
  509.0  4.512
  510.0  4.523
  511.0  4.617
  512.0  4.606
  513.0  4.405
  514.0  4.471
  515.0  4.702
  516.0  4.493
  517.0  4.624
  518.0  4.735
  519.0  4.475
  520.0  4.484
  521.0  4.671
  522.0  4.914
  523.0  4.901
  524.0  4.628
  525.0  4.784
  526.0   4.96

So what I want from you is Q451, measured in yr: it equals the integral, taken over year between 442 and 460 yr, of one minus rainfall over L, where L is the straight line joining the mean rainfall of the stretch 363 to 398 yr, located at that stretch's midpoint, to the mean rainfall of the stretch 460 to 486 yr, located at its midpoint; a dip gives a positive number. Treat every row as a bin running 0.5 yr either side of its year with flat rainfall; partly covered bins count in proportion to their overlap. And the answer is 0.54 yr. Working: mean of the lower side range 4.66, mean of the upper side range 4.22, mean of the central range 4.2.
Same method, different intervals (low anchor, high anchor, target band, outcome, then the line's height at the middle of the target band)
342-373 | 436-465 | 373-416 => -4.56 yr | 4.19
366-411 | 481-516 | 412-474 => 3.31 yr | 4.5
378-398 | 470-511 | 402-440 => 1.70 yr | 4.59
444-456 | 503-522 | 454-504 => 0.49 yr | 4.32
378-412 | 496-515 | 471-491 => 1.03 yr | 4.49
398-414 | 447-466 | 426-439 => 0.61 yr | 4.35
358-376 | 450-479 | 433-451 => 0.36 yr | 4.29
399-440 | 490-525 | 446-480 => 1.72 yr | 4.44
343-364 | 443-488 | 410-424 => -1.46 yr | 4.14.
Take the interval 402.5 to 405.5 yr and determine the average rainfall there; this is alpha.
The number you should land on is 4.55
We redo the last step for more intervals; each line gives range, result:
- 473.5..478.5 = 4.41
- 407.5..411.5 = 4.67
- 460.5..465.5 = 4.19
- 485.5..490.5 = 4.27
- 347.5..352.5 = 4.06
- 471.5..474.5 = 4.45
